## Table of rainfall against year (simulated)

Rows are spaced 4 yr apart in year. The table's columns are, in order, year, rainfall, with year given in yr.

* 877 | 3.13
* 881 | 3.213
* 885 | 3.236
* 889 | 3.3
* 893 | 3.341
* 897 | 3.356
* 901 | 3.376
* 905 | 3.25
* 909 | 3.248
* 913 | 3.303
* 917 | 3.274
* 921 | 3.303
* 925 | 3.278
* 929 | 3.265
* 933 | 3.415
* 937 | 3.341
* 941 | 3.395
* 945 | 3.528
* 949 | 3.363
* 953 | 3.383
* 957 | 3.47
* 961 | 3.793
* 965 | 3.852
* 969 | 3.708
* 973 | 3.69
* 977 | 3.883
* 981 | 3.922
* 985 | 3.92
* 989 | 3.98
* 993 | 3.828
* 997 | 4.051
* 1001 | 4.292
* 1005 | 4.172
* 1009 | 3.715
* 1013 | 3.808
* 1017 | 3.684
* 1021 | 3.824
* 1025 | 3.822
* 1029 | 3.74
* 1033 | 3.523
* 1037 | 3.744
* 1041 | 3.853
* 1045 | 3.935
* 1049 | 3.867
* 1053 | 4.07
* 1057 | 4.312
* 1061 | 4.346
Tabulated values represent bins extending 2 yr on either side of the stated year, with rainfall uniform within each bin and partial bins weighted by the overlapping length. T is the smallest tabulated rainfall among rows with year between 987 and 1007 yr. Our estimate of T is 3.828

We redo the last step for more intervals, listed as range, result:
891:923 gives 3.248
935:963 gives 3.341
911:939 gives 3.265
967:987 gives 3.69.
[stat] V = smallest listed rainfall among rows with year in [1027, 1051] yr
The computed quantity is 3.523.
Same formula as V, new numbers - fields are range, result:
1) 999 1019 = 3.684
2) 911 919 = 3.274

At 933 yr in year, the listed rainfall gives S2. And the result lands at 3.415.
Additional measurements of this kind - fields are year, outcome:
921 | 3.303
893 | 3.341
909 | 3.248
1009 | 3.715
